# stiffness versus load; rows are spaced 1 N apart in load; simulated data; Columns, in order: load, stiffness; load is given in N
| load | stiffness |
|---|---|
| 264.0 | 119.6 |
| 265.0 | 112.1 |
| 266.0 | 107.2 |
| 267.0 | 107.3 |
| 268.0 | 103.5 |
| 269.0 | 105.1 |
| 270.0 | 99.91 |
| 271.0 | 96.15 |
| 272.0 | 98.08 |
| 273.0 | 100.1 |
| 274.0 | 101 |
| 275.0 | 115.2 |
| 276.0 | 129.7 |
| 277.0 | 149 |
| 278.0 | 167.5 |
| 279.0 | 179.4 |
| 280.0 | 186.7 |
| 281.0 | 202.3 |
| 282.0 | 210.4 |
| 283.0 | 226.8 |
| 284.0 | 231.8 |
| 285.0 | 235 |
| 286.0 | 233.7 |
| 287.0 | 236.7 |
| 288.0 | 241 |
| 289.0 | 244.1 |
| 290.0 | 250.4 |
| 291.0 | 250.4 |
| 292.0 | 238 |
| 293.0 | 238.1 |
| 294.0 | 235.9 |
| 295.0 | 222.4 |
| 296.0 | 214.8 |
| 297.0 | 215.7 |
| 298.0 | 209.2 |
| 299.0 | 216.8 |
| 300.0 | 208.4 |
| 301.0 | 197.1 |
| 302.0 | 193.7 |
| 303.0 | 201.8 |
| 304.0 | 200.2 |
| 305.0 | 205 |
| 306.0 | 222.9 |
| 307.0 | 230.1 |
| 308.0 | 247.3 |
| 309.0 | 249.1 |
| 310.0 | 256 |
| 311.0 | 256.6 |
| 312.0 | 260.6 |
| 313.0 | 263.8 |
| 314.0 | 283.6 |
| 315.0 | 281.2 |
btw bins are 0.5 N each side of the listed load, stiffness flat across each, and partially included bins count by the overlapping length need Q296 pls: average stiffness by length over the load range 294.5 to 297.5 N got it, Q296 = 218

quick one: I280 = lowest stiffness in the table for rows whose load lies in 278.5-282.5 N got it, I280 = 179.4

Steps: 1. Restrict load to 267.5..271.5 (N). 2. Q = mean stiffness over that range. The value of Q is 101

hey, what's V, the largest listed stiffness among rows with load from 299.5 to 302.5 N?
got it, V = 208.4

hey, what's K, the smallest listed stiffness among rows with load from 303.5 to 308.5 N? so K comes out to 200.2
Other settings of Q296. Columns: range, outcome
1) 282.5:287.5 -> 233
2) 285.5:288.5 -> 237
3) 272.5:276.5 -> 111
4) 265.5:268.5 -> 106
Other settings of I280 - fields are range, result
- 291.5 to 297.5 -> 214.8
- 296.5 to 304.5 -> 193.7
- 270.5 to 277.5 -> 96.15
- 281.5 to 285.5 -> 210.4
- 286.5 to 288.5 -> 236.7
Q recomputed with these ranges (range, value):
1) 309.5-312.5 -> 258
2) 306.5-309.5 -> 242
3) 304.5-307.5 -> 219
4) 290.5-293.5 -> 242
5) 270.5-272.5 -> 97.1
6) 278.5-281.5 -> 189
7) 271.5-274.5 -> 99.7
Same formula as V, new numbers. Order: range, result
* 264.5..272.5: 112.1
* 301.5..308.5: 247.3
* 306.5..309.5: 249.1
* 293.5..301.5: 235.9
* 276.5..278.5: 167.5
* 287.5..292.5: 250.4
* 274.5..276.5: 129.7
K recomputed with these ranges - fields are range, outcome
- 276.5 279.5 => 149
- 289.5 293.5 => 238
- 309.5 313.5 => 256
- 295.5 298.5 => 209.2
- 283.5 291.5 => 231.8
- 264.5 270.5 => 99.91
